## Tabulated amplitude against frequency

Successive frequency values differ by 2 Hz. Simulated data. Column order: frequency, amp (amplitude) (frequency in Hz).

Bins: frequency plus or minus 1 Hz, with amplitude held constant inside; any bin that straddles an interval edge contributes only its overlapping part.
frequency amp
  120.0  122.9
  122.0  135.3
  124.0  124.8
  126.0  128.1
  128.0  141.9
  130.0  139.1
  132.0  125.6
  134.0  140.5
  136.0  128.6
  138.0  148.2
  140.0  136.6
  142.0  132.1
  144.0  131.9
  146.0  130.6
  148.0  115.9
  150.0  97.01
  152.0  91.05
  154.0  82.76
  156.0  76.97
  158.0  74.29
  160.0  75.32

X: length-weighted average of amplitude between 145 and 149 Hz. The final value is 123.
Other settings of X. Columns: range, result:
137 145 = 137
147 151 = 106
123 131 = 133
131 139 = 136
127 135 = 137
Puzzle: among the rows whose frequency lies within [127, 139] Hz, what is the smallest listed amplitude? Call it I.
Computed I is 125.6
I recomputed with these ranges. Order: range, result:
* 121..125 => 124.8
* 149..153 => 91.05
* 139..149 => 115.9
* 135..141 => 128.6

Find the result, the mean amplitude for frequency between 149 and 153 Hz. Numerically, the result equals 94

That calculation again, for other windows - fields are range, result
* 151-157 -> 83.6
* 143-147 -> 131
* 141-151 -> 122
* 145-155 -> 103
